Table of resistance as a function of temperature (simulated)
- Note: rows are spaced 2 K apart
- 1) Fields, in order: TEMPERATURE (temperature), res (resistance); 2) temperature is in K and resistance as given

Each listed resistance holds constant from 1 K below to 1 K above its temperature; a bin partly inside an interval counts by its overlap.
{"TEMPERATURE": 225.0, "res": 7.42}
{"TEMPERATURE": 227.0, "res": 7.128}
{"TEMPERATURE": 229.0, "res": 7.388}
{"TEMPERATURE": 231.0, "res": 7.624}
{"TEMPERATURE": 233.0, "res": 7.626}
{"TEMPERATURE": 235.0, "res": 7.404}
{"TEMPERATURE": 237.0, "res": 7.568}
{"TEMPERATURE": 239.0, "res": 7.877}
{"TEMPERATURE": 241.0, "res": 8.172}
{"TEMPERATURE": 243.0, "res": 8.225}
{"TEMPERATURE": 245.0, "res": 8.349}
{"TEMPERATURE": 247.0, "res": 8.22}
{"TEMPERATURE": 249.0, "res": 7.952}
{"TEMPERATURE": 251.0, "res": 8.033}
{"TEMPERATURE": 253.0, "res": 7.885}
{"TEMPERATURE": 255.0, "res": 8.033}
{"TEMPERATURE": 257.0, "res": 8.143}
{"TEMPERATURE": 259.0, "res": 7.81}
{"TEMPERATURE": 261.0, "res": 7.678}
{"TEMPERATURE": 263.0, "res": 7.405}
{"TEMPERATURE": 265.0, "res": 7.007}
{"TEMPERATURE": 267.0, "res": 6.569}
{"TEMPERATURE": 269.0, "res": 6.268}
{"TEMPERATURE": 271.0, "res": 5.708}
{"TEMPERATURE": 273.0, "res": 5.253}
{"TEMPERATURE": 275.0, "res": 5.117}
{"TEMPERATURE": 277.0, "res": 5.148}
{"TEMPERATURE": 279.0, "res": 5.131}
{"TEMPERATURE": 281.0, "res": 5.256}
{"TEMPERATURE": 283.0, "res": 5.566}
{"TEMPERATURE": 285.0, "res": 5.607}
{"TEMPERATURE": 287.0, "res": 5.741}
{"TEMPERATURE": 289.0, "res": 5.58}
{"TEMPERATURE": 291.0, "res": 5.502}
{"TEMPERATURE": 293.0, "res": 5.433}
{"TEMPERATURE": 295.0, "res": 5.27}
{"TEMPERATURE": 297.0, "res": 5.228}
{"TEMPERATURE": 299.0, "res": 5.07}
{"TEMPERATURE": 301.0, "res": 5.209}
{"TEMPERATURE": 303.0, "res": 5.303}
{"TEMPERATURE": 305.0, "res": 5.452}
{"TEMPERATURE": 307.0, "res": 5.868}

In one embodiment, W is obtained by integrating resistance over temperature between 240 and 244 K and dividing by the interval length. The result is 8.2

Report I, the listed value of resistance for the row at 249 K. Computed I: 7.952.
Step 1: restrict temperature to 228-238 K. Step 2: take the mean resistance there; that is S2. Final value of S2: 7.52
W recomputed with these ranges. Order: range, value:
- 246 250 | 8.09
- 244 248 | 8.28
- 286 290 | 5.66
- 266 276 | 5.78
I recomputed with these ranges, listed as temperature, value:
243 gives 8.225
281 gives 5.256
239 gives 7.877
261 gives 7.678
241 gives 8.172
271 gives 5.708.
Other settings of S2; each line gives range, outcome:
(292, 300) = 5.25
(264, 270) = 6.61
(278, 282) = 5.19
